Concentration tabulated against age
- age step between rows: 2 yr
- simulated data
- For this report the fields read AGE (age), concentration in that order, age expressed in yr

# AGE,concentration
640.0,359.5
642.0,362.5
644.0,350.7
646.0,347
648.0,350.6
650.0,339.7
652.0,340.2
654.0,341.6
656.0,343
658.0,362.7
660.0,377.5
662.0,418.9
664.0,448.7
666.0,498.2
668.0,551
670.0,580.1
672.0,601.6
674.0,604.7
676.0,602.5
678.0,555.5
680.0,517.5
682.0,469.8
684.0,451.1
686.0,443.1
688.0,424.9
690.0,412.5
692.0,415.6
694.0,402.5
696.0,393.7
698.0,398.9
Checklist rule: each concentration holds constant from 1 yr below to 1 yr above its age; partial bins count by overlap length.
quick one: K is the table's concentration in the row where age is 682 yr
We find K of 469.8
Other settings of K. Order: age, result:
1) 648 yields 350.6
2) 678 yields 555.5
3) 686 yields 443.1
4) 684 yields 451.1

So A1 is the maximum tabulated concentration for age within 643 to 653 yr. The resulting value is 350.7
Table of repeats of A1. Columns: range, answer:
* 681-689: 469.8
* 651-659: 362.7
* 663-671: 580.1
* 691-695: 415.6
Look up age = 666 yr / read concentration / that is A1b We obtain 498.2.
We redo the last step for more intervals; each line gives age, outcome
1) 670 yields 580.1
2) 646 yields 347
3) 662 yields 418.9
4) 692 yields 415.6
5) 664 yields 448.7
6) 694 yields 402.5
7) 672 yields 601.6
